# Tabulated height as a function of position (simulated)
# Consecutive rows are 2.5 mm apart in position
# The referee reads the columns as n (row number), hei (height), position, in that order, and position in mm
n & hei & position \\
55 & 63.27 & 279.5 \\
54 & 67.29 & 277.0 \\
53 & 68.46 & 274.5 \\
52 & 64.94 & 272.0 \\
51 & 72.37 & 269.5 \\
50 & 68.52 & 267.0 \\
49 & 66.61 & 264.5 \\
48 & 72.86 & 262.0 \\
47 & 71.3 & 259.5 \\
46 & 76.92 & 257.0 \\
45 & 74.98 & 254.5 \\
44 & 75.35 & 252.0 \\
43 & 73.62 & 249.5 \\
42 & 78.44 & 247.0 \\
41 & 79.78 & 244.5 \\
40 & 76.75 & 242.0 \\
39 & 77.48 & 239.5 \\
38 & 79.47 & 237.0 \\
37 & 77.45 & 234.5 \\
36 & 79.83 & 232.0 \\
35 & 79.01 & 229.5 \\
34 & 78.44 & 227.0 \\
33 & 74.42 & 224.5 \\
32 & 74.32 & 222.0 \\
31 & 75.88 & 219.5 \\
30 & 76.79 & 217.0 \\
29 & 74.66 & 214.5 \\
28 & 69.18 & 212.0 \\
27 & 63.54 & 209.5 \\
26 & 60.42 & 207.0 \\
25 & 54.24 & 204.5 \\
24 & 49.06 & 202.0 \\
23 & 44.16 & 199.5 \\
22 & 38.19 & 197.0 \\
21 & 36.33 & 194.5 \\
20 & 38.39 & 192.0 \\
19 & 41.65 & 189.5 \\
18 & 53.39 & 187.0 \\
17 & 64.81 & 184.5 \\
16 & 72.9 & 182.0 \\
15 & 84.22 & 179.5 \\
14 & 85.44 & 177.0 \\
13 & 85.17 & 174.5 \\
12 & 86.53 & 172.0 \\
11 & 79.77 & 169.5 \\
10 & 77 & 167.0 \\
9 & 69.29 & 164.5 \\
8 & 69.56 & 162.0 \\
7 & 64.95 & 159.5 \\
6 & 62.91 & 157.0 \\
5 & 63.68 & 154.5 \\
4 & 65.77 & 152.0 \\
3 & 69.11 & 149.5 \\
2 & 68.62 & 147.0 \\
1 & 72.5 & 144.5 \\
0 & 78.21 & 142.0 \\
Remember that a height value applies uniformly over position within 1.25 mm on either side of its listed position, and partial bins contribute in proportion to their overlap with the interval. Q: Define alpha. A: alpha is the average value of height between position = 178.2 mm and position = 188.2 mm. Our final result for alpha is 69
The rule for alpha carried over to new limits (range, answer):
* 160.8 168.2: 71.9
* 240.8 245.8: 78.3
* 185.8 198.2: 41.6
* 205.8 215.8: 67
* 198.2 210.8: 54.3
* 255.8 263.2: 73.7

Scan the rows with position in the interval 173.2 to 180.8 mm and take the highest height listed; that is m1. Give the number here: 85.44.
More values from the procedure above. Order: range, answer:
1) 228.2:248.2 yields 79.83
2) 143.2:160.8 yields 72.5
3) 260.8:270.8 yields 72.86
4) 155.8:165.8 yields 69.56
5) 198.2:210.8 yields 63.54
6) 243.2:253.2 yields 79.78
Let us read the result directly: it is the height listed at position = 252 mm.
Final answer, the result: 75.35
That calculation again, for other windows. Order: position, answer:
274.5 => 68.46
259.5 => 71.3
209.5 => 63.54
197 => 38.19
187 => 53.39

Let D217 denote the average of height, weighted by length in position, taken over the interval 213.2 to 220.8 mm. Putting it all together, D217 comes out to 75.7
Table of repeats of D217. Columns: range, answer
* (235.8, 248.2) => 78.4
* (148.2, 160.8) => 65.3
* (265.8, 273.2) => 68.6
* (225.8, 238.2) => 78.8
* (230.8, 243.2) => 78.2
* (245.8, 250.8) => 76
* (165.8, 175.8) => 82.2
